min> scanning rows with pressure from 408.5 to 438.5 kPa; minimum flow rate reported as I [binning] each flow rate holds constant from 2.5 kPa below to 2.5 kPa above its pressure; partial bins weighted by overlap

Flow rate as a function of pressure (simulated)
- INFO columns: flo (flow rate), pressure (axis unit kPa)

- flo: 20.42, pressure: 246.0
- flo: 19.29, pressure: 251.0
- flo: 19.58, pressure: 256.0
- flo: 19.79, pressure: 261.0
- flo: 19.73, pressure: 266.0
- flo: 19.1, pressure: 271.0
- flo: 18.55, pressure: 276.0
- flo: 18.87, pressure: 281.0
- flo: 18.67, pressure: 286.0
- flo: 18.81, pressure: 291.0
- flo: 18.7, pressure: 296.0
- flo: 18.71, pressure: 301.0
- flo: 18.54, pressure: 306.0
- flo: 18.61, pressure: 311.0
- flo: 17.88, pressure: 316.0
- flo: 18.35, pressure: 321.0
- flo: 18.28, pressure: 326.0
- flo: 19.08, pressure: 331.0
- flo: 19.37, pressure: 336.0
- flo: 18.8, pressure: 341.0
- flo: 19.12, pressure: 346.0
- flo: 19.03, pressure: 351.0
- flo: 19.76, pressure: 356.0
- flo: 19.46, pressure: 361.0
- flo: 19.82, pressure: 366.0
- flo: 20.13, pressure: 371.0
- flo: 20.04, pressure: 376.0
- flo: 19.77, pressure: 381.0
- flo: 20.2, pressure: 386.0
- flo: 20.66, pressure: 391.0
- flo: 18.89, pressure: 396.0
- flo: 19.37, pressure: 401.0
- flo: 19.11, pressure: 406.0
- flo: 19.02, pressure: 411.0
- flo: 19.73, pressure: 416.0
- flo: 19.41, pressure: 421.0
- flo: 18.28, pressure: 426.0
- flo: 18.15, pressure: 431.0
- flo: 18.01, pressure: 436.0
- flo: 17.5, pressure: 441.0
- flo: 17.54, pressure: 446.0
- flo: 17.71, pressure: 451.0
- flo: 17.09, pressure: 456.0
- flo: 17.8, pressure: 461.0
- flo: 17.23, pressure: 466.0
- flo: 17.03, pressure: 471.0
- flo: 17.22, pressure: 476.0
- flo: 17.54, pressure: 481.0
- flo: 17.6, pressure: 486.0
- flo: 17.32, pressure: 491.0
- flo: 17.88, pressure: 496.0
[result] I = 18.01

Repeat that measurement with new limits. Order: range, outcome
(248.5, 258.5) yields 19.29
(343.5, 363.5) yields 19.03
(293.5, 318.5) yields 17.88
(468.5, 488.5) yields 17.03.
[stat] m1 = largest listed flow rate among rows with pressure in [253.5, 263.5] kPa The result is 19.79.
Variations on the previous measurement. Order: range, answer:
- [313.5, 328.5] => 18.35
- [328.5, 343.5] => 19.37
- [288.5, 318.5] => 18.81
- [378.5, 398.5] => 20.66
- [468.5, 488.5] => 17.6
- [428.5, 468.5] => 18.15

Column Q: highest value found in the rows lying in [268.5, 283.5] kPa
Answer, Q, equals 19.1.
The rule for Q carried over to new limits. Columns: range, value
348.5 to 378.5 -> 20.13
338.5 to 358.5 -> 19.76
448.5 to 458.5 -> 17.71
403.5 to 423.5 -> 19.73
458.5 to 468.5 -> 17.8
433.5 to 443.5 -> 18.01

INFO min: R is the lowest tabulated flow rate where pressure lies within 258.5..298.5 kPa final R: 18.55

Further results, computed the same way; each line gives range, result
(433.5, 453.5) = 17.5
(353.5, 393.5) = 19.46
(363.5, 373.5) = 19.82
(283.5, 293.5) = 18.67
